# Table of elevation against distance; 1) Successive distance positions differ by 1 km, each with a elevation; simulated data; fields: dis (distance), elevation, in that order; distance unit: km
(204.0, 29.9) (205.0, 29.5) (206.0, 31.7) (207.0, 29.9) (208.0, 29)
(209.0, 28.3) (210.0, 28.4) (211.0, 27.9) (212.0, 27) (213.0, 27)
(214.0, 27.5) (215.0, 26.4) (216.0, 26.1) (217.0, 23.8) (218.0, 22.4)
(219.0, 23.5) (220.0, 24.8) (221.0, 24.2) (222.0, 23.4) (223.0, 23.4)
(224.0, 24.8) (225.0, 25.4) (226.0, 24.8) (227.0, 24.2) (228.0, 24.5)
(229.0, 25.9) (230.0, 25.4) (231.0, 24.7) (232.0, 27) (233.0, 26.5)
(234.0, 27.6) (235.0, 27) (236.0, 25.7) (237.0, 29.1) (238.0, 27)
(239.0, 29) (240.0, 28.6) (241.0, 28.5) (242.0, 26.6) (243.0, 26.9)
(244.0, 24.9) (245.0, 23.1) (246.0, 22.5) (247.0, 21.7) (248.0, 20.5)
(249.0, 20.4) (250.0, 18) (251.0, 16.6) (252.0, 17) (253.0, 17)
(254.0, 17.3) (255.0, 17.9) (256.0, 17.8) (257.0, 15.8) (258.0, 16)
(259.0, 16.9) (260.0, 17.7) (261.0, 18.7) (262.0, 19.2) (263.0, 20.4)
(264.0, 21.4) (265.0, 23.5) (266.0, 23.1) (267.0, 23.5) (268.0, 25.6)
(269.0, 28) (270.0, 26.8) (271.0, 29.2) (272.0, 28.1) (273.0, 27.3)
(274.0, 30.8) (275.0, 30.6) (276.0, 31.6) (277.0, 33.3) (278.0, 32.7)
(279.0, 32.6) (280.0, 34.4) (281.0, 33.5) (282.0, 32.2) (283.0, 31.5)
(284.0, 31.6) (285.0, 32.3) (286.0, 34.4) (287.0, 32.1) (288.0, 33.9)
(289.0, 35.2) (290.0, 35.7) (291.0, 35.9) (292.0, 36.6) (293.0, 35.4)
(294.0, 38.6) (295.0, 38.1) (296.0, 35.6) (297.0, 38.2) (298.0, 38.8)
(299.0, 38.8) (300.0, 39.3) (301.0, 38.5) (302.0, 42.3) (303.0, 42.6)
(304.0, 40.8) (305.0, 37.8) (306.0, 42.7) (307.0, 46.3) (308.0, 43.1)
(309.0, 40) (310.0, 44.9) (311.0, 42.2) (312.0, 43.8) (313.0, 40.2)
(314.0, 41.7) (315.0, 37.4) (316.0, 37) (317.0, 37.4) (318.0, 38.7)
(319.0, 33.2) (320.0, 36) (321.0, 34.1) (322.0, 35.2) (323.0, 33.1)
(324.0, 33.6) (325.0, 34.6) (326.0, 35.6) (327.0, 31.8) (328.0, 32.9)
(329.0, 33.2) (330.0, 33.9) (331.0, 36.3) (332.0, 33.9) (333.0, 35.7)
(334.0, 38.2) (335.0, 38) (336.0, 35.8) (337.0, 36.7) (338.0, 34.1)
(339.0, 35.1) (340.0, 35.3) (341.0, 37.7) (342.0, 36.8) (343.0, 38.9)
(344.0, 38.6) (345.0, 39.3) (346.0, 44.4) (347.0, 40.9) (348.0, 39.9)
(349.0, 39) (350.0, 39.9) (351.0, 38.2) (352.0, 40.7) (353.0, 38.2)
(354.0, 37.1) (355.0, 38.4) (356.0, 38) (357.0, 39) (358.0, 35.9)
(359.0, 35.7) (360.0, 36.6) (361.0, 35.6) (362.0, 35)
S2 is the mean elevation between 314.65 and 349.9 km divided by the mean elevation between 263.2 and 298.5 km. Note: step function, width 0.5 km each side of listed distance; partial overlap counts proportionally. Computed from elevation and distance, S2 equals 1.15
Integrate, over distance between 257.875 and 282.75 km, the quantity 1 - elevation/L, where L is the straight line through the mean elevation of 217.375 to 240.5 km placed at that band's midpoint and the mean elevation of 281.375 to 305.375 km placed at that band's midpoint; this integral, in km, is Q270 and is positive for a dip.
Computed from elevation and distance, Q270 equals 4.8 km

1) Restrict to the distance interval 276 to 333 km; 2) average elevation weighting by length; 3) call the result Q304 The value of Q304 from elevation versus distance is 36.7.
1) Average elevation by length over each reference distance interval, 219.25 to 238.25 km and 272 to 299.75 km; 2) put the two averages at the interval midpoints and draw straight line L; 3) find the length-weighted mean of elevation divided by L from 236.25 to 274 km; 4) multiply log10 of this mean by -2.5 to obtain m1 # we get 0.28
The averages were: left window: 25.5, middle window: 22.6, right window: 34.1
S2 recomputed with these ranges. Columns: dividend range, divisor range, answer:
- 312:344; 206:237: 1.38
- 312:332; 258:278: 1.43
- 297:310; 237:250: 1.65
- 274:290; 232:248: 1.25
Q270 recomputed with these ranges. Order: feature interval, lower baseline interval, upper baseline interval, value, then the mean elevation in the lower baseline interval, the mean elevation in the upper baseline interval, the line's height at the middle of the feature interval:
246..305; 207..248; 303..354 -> 6.1 km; 25.8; 37.9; 31.6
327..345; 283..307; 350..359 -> 0.9 km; 37.3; 38.1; 37.9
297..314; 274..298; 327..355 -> -2.9 km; 34.2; 37.3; 35.3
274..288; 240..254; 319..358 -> -2.6 km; 21.9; 36.7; 27.4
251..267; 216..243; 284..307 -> 6.3 km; 25.7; 37.5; 31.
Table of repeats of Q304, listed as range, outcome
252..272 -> 20.9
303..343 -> 37.4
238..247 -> 26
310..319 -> 39.7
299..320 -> 40.3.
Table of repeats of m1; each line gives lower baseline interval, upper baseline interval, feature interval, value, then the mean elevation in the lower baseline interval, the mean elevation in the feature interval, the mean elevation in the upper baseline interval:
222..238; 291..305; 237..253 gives 0.209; 25.7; 23.4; 38.6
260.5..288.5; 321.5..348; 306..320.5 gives -0.200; 28.7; 40.2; 36.2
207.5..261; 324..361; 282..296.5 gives -0.139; 23.8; 34.7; 37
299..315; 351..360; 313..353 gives 0.077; 41.5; 36.8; 37.8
